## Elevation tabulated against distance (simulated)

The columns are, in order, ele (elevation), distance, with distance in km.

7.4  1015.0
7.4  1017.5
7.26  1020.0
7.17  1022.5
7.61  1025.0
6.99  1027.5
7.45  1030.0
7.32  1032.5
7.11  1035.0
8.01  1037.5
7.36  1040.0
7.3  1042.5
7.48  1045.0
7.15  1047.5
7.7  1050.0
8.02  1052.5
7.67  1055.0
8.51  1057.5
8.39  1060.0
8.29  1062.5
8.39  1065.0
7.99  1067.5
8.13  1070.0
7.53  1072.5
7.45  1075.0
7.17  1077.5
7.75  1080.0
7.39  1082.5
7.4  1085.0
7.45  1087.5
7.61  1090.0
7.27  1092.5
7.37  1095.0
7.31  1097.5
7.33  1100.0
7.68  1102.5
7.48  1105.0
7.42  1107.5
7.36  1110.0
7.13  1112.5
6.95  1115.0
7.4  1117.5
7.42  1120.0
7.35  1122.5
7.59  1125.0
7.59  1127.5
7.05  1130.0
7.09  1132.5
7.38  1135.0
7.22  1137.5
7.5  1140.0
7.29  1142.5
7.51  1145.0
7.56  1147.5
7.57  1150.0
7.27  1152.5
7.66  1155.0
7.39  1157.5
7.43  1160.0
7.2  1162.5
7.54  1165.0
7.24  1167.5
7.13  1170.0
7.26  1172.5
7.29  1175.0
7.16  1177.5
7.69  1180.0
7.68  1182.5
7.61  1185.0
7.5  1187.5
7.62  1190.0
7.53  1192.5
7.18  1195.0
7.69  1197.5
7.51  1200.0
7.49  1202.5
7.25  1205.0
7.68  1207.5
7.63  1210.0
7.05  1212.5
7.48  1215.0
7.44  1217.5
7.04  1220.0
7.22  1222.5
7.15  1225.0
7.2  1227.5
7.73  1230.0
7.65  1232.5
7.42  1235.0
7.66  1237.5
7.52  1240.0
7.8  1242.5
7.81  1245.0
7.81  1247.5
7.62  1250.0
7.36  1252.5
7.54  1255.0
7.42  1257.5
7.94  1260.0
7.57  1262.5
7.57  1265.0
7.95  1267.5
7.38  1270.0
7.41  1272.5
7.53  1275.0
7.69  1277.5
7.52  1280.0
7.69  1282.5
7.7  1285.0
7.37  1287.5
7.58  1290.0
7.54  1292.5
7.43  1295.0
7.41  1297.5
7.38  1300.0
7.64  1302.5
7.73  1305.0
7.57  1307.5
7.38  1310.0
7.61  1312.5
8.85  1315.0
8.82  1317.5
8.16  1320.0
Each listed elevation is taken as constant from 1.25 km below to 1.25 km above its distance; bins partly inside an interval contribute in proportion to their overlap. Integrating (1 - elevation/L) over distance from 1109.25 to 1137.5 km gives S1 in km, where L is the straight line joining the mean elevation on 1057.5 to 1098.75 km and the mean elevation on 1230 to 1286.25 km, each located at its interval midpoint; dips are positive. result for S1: 1.4 km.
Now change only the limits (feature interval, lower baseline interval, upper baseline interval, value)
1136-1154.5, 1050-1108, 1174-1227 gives 0.30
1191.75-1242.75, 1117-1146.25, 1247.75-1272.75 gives 0.54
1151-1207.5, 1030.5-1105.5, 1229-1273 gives 1.46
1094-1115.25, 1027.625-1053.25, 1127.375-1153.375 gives 0.11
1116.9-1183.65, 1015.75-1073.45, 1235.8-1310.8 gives 2.09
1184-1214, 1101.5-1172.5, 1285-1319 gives 0.09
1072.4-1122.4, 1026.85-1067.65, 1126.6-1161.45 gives 1.05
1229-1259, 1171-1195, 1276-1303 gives -0.43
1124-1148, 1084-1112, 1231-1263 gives 0.32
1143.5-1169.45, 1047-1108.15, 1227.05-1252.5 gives 0.77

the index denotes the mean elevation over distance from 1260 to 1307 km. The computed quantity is 7.57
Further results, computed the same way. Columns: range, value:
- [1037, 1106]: 7.66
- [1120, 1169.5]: 7.39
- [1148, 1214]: 7.43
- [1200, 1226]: 7.35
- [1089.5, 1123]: 7.36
